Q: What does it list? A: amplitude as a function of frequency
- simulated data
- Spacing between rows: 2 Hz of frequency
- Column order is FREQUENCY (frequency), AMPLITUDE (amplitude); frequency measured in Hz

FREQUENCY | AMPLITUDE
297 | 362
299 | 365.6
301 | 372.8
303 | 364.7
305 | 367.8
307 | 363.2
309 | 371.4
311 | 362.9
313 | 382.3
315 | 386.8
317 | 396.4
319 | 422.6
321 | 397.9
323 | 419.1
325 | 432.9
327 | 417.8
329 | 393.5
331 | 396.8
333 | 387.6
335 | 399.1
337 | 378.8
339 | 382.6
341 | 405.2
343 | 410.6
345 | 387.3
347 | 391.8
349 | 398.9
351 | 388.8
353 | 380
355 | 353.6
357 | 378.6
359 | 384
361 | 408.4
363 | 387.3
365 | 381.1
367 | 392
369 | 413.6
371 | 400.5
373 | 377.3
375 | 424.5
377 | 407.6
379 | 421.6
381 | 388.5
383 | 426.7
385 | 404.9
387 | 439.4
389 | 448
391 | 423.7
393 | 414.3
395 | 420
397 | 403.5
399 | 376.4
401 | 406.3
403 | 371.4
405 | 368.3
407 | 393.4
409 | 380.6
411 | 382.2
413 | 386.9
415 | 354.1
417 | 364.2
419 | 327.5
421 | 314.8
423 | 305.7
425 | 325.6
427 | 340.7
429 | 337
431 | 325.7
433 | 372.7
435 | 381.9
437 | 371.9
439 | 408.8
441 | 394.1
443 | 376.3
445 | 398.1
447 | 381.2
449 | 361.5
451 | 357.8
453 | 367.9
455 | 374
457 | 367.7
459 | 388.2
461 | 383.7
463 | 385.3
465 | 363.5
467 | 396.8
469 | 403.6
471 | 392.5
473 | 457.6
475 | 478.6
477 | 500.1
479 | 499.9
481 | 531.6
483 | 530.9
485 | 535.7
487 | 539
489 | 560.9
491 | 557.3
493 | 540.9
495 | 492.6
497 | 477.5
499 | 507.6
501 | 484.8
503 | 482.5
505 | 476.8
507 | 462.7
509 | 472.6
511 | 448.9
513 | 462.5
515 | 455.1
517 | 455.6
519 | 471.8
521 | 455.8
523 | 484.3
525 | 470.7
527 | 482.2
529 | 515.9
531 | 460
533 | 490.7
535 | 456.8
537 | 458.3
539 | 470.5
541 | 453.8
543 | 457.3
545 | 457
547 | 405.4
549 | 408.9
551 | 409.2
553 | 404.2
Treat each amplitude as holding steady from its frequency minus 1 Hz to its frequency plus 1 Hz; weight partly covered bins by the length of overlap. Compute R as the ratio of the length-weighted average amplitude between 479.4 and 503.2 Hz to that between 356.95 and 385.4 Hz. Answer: 1.3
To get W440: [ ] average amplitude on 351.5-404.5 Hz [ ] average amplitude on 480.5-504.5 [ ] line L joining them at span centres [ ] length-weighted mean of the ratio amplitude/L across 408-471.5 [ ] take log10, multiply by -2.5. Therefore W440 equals 0.25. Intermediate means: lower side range 401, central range 368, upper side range 519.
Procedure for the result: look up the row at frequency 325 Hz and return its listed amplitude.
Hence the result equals 432.9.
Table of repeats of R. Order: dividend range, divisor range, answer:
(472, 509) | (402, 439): 1.42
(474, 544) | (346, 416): 1.23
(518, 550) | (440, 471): 1.22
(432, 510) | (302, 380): 1.12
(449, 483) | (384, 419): 1.06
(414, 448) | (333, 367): 0.92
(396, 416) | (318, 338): 0.94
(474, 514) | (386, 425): 1.32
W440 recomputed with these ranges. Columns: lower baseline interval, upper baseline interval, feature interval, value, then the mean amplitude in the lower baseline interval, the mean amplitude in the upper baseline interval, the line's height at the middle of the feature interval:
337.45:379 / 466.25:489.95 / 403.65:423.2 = 0.21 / 393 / 486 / 436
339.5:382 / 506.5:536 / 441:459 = 0.16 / 394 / 470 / 436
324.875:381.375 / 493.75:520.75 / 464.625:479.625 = 0.04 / 395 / 473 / 455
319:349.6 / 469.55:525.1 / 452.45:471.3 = 0.22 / 401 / 488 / 469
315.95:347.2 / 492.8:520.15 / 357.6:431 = 0.11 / 401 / 476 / 428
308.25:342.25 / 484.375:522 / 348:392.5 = 0.05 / 396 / 491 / 420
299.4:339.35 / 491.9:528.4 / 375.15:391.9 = 0.00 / 390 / 478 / 419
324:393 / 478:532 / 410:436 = 0.26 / 401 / 493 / 441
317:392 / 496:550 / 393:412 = 0.08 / 401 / 466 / 420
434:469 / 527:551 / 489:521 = -0.14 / 381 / 457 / 427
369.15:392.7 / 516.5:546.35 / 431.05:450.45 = 0.15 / 415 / 469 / 436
